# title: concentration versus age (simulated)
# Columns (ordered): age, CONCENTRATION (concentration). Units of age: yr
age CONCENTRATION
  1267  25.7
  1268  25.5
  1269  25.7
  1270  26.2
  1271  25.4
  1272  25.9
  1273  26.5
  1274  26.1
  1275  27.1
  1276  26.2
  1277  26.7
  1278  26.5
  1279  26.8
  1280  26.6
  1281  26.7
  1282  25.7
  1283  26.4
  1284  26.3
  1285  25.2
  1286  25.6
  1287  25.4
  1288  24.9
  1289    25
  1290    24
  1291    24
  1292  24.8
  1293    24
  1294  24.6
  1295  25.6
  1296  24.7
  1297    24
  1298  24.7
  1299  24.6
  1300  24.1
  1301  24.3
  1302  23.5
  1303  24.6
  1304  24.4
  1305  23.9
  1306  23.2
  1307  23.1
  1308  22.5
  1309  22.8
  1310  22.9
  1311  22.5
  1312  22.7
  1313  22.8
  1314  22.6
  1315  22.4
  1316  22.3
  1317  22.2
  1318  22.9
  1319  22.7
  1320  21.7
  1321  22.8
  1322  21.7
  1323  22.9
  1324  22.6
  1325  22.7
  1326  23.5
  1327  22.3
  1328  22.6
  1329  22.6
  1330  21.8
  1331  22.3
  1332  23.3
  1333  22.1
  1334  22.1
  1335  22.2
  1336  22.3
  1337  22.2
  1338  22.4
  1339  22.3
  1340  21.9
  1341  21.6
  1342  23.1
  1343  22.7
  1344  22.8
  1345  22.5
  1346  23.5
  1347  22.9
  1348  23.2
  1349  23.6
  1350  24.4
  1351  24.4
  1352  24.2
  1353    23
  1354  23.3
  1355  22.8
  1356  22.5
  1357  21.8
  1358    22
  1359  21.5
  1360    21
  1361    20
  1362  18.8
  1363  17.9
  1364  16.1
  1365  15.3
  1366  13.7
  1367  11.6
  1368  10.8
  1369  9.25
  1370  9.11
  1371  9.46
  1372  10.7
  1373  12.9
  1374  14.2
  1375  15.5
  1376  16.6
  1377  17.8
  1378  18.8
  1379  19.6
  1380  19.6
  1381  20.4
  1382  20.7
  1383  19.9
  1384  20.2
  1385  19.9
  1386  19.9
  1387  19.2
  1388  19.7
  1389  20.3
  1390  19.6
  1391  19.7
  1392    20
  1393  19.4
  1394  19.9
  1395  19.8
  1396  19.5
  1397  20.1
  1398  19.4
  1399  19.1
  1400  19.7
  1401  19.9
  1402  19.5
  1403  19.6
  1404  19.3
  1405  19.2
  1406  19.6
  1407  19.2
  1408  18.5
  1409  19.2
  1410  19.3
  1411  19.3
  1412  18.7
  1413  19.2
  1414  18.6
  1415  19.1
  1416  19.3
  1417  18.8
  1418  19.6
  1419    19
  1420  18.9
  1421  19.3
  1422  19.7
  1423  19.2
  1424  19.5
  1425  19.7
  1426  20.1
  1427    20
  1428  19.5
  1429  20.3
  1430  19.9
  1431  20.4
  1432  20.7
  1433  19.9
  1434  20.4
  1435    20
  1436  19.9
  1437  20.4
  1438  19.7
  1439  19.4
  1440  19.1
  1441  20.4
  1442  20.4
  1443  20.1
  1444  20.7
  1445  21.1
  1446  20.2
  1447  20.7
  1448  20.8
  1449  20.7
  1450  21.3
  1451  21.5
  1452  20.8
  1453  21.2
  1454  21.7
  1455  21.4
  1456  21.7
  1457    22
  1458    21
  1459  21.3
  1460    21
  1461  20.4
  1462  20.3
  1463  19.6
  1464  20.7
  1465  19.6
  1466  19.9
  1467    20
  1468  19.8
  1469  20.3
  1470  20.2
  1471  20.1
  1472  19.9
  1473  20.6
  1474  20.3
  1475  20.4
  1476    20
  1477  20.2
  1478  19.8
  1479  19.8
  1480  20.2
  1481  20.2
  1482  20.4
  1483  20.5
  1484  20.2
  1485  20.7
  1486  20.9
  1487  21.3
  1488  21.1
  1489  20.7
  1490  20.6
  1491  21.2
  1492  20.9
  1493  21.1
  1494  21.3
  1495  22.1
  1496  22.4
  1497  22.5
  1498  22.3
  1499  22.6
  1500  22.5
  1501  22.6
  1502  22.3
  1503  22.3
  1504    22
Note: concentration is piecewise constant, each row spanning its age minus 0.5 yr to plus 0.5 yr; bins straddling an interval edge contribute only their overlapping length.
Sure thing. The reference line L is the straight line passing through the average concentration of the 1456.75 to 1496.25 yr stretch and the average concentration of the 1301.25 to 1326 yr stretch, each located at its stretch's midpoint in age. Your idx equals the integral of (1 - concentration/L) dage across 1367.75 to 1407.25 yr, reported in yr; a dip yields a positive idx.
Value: 7.0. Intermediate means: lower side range 22.9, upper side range 20.6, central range 18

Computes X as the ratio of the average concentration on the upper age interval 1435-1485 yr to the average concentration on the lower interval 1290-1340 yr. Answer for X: 0.89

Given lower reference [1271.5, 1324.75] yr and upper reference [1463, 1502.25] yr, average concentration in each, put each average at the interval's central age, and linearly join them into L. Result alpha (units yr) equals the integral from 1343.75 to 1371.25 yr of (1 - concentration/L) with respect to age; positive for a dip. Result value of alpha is 4.5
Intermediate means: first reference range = 24.3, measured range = 19.4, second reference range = 20.8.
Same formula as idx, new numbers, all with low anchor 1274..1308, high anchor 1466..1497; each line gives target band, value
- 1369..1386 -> 4.8 yr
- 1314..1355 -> 2.3 yr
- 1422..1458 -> 1.9 yr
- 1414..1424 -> 1.3 yr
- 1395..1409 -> 1.9 yr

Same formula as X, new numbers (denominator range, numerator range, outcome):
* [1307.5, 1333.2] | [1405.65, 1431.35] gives 0.86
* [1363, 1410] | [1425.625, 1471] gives 1.16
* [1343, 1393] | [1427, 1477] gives 1.08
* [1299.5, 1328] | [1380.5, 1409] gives 0.86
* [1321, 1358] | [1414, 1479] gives 0.89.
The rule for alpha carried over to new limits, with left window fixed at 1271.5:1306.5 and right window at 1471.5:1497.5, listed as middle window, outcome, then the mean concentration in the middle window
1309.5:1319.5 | 0.8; 22.6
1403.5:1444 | 4.7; 19.6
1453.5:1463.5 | 0.1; 21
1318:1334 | 1.2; 22.5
